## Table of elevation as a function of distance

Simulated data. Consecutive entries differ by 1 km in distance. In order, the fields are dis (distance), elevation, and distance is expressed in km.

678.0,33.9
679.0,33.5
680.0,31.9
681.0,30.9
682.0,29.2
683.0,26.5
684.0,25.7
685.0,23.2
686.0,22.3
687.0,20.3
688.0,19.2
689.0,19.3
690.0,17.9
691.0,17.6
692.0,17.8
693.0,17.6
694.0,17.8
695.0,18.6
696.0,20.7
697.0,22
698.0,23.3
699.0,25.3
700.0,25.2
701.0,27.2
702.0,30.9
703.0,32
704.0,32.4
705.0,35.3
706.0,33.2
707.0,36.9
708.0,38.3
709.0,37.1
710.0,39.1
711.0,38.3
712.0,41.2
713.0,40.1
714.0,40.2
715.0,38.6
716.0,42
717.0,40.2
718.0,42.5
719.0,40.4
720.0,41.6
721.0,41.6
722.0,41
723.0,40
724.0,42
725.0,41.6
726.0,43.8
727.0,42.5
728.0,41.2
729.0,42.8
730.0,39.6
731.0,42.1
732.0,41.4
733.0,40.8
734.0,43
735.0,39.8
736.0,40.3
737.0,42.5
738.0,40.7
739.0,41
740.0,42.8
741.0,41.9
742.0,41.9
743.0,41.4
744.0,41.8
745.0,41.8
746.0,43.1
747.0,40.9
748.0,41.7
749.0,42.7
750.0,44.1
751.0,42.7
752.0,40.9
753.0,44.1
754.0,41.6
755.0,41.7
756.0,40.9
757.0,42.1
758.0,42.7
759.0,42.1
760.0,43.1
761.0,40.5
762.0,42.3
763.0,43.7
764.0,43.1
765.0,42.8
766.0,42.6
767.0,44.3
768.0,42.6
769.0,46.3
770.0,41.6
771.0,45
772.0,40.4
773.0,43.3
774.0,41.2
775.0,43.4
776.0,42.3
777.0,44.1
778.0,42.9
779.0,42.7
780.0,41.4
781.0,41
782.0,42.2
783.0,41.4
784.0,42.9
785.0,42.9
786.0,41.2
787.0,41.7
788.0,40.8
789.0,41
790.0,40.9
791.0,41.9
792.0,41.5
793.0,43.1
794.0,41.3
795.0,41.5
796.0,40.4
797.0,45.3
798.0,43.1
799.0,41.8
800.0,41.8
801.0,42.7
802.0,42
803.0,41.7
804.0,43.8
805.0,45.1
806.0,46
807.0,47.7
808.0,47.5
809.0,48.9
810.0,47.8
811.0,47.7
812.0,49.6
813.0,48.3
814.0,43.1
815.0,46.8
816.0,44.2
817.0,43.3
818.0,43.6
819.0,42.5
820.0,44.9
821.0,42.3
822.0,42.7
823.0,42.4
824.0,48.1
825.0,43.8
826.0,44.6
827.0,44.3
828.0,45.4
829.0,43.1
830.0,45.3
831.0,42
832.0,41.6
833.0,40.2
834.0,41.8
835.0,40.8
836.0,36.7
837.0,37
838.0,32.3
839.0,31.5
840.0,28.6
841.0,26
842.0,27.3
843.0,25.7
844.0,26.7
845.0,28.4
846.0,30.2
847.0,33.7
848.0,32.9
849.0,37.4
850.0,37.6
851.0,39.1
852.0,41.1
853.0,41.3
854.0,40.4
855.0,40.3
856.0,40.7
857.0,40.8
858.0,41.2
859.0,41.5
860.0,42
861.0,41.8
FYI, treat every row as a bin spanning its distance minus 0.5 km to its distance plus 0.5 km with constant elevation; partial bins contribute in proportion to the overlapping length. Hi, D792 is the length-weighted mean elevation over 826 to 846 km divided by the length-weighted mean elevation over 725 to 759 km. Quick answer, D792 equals 0.9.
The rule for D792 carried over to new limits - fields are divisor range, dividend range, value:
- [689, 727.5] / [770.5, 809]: 1.29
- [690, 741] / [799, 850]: 1.14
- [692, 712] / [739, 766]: 1.45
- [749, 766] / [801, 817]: 1.08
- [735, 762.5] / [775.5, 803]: 1.00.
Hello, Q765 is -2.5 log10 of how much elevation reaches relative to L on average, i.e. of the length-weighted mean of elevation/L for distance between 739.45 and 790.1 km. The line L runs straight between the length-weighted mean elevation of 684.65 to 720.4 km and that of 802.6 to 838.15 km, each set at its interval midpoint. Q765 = -0.14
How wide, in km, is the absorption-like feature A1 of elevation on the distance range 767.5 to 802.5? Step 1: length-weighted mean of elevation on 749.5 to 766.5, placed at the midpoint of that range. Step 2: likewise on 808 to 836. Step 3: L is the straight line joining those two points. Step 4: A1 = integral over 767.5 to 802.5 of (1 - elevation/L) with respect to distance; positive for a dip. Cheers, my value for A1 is 0.76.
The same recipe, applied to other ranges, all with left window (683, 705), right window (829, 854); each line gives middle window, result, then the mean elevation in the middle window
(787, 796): -2.9 km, 41.4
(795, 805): -3.3 km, 42.6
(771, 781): -4.2 km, 42.5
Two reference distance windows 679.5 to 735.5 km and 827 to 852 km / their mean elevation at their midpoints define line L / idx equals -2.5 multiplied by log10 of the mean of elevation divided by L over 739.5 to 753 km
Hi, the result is -0.24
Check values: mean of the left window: 32.9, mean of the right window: 35.8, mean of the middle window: 42.2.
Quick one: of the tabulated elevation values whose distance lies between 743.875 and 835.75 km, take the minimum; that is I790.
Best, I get 40.2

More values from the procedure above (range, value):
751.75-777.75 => 40.4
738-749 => 40.7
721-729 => 40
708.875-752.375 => 37.1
